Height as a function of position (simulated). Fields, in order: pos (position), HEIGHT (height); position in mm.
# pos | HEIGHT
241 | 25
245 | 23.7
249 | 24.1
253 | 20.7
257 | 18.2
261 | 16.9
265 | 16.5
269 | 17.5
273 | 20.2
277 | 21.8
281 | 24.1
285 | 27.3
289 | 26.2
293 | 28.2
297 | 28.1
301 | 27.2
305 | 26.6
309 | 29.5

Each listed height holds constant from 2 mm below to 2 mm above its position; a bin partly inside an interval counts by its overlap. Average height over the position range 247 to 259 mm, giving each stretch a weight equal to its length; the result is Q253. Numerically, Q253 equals 21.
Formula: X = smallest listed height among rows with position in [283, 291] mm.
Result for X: 26.2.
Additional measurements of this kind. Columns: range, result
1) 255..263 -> 16.9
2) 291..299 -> 28.1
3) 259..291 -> 16.5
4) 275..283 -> 21.8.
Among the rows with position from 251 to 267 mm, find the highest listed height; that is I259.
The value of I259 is 20.7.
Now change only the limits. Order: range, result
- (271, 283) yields 24.1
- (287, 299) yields 28.2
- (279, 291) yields 27.3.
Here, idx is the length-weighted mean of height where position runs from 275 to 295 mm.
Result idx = 25.5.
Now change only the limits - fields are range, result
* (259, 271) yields 17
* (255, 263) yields 17.5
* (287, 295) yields 27.2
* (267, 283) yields 20.9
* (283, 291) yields 26.8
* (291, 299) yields 28.1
